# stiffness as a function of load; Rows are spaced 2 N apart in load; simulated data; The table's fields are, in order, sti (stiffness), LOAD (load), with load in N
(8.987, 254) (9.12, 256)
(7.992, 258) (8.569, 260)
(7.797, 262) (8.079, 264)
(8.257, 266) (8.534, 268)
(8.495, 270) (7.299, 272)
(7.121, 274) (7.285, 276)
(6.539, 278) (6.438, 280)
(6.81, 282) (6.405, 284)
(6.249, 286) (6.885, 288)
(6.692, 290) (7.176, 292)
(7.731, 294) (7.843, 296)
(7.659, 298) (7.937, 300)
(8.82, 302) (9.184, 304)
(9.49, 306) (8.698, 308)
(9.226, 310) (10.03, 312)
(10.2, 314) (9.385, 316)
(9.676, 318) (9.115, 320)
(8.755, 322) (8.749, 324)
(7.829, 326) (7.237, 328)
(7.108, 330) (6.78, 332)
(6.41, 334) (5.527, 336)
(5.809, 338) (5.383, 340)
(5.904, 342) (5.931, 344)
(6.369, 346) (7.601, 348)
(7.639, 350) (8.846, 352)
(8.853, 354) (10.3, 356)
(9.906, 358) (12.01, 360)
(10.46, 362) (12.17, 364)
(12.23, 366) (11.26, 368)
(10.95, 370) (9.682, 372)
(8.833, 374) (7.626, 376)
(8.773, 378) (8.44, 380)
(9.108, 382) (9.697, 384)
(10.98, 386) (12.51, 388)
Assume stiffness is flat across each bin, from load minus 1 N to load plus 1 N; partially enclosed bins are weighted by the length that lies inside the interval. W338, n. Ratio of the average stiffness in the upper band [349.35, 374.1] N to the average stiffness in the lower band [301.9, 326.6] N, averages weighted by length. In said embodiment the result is 1.12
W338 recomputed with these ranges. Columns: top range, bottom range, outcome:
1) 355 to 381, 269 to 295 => 1.46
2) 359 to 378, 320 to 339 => 1.45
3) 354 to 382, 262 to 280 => 1.32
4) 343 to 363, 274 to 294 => 1.29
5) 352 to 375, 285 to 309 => 1.34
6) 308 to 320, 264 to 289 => 1.32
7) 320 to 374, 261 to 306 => 1.12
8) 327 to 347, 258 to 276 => 0.78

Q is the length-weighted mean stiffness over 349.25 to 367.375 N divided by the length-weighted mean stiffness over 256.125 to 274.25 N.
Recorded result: 1.3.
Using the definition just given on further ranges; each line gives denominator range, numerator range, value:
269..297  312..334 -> 1.20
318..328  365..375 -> 1.23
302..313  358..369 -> 1.24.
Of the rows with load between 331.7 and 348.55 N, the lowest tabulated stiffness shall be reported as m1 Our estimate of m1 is 5.383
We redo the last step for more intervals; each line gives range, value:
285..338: 5.527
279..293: 6.249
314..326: 7.829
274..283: 6.438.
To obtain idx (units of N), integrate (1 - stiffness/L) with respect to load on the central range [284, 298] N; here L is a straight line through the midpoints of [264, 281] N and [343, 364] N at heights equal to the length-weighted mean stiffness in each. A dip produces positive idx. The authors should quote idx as 1.38 N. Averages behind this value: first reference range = 7.53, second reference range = 8.95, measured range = 7.09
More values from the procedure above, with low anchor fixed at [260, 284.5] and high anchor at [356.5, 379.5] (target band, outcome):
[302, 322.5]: -1.7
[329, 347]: 6.3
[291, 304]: 0.4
